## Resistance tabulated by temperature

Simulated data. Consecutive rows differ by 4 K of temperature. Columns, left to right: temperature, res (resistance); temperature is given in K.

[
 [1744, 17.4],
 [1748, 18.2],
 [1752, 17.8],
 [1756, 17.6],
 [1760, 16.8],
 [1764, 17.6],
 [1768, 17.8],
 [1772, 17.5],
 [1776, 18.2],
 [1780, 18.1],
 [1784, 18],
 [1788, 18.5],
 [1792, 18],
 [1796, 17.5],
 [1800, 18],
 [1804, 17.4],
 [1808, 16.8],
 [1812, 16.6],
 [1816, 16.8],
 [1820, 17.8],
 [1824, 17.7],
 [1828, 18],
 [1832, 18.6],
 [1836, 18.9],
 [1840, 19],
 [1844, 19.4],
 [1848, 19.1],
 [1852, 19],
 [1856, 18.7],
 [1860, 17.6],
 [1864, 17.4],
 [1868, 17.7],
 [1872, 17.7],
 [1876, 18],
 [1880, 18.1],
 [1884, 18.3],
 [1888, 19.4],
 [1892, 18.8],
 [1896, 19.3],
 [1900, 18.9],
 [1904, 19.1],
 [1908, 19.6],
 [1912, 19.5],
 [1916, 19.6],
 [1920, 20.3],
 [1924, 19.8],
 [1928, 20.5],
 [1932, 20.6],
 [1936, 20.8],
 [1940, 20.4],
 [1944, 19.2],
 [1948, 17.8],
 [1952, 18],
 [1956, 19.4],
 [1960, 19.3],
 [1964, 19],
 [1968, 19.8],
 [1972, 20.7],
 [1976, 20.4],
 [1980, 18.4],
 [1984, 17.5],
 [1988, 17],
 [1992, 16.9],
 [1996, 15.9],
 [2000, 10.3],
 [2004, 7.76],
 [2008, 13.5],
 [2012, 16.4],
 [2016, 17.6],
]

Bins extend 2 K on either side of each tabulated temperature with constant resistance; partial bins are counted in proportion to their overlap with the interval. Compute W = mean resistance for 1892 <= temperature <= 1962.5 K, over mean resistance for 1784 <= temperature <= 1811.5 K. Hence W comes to 1.10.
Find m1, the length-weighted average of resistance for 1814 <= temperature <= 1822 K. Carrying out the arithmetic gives 17.3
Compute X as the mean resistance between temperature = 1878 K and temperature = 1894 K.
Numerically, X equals 18.7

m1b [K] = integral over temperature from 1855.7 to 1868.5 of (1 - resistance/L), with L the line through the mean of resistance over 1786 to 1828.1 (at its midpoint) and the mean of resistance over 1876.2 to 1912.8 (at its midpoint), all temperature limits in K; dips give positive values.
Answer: 0.5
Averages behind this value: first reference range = 17.5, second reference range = 18.9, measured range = 17.8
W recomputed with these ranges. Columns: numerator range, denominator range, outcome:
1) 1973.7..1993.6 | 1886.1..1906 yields 0.95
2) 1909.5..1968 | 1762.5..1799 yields 1.09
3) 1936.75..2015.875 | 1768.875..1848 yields 0.96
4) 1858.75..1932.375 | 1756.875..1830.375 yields 1.07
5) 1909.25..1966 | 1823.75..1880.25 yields 1.07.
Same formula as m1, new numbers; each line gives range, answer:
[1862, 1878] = 17.7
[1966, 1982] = 19.8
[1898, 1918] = 19.3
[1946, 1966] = 18.7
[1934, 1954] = 19.2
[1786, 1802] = 18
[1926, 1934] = 20.6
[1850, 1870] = 18.1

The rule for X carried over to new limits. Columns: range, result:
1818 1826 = 17.8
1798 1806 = 17.7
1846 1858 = 18.9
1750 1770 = 17.5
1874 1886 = 18.1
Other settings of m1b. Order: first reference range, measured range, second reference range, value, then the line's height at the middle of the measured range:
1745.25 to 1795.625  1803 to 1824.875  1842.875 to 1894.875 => 1.1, 18.1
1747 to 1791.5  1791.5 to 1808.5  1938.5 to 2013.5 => 0.2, 17.7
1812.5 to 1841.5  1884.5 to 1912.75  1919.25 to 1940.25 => 0.7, 19.7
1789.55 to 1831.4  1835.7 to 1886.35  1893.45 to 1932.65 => 0.5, 18.6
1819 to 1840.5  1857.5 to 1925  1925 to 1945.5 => 2.5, 19.5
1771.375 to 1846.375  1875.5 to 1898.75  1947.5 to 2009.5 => -1.6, 17.5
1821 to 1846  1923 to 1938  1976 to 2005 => -3.4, 16.6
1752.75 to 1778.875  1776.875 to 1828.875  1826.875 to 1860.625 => 1.5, 18.2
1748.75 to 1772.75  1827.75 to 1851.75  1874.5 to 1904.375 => -0.8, 18.3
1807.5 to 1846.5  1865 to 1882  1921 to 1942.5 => 1.1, 19.1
